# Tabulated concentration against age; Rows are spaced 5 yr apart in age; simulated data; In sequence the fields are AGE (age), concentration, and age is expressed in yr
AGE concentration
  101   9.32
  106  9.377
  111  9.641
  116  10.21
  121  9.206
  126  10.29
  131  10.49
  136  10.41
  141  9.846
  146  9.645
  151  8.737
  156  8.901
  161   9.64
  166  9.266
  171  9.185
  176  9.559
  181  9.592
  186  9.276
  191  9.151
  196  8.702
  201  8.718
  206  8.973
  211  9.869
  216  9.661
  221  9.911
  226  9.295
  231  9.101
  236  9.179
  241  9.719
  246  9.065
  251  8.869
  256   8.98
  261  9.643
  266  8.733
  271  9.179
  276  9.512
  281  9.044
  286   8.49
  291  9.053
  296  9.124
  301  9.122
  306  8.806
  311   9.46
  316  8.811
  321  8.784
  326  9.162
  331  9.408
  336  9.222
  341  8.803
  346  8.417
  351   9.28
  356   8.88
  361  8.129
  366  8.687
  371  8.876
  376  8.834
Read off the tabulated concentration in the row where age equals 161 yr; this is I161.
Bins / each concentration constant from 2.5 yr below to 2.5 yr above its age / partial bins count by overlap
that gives 9.64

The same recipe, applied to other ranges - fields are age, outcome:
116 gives 10.21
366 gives 8.687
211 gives 9.869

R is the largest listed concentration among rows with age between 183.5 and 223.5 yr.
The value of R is 9.911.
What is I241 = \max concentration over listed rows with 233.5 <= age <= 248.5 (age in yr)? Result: 9.719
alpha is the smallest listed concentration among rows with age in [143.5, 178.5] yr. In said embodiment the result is 8.737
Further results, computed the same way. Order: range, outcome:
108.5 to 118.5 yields 9.641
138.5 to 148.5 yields 9.645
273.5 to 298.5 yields 8.49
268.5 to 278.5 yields 9.179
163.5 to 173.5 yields 9.185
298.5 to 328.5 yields 8.784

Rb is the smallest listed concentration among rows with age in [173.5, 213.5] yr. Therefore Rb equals 8.702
